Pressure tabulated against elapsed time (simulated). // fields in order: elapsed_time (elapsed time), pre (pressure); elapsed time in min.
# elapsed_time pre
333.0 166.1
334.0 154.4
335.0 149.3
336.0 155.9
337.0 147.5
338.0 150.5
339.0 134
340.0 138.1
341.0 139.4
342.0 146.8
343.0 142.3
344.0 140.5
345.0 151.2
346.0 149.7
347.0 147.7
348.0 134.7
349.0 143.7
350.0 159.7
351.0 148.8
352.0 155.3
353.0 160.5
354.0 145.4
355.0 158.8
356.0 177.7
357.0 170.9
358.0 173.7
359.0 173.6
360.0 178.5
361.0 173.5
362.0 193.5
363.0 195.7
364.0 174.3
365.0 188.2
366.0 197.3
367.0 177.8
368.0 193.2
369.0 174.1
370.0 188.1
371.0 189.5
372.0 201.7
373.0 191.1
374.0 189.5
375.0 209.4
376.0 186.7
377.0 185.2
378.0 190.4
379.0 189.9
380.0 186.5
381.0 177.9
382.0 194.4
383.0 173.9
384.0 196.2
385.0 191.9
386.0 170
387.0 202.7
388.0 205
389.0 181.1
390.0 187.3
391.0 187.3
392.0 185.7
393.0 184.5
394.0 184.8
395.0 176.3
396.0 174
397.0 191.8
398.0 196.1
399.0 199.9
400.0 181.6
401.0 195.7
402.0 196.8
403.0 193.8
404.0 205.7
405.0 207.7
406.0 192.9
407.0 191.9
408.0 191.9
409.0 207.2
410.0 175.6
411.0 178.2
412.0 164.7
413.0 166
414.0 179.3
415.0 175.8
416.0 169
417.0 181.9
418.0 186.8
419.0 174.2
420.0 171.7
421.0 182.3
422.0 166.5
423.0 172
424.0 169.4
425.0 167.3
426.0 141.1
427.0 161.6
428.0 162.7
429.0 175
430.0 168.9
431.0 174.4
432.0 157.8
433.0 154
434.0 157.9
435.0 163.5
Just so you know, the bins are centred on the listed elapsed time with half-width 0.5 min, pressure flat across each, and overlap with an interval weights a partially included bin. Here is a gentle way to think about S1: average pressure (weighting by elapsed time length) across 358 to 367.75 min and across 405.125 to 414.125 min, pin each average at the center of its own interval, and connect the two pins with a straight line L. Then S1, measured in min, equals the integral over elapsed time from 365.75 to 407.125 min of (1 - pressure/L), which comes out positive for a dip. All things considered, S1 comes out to -1.4 min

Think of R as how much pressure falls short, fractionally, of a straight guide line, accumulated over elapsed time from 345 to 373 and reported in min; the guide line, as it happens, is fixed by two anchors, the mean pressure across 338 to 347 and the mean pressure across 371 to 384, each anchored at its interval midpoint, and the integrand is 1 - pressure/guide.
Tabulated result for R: -0.9 min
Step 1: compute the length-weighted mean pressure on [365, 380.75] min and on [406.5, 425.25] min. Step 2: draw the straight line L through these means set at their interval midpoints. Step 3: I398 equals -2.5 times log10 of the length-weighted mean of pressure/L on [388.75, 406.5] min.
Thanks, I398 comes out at -0.04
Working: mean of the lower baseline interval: 190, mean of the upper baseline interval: 178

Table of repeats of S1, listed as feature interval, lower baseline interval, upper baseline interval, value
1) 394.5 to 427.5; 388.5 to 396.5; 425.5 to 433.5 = -1.72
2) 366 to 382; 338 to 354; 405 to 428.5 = -3.16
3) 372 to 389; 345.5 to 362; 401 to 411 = -1.14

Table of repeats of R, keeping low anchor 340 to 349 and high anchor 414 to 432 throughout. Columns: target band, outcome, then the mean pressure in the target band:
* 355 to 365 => -1.98 min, 178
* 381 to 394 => -2.42 min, 188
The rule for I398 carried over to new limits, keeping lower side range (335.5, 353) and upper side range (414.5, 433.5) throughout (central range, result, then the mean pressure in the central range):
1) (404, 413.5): -0.14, 187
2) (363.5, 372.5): -0.22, 187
